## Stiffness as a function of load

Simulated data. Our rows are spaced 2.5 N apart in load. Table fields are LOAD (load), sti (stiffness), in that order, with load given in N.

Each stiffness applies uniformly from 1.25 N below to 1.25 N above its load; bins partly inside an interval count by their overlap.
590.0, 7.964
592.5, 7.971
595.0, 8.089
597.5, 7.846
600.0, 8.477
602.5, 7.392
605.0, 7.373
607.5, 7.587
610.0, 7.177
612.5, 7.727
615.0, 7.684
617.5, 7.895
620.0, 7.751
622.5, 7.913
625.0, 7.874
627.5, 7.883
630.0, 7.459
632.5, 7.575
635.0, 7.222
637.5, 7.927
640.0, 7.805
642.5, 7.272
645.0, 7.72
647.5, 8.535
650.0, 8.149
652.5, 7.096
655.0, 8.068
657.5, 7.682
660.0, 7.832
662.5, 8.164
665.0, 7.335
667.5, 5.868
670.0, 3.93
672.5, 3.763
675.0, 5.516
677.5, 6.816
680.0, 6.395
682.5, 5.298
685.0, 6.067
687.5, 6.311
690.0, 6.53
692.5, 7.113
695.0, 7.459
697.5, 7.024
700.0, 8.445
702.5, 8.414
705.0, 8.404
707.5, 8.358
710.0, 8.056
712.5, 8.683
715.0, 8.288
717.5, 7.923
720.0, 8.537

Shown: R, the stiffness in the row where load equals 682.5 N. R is 5.298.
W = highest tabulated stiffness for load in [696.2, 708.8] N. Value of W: 8.445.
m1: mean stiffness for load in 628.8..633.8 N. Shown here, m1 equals 7.51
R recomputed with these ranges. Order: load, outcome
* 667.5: 5.868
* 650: 8.149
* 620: 7.751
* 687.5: 6.311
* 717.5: 7.923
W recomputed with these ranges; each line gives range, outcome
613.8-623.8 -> 7.913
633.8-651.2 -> 8.535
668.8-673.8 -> 3.93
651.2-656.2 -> 8.068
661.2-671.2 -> 8.164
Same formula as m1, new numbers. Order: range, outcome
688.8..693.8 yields 6.83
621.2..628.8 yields 7.89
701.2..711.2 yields 8.31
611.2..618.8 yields 7.76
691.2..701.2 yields 7.5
